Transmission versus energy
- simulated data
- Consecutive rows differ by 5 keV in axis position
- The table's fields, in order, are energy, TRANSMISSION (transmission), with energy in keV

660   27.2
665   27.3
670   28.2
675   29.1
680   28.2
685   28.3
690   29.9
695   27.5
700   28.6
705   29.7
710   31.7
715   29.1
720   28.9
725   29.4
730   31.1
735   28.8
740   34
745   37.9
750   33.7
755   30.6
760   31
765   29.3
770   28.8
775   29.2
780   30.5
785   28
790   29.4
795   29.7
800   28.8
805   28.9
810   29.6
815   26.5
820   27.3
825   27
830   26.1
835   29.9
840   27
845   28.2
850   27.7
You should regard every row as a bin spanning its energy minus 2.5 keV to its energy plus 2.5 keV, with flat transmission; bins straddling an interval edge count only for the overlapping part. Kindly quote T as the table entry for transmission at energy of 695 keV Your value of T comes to 27.5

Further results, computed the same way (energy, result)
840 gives 27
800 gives 28.8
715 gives 29.1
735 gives 28.8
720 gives 28.9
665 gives 27.3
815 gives 26.5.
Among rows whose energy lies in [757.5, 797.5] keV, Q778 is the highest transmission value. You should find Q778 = 31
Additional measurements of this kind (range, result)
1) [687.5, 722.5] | 31.7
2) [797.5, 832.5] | 29.6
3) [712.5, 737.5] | 31.1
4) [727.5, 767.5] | 37.9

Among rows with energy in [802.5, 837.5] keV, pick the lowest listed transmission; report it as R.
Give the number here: 26.1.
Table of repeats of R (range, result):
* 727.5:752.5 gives 28.8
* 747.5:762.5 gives 30.6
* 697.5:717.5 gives 28.6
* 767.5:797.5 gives 28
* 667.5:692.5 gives 28.2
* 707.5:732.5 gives 28.9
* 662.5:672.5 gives 27.3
